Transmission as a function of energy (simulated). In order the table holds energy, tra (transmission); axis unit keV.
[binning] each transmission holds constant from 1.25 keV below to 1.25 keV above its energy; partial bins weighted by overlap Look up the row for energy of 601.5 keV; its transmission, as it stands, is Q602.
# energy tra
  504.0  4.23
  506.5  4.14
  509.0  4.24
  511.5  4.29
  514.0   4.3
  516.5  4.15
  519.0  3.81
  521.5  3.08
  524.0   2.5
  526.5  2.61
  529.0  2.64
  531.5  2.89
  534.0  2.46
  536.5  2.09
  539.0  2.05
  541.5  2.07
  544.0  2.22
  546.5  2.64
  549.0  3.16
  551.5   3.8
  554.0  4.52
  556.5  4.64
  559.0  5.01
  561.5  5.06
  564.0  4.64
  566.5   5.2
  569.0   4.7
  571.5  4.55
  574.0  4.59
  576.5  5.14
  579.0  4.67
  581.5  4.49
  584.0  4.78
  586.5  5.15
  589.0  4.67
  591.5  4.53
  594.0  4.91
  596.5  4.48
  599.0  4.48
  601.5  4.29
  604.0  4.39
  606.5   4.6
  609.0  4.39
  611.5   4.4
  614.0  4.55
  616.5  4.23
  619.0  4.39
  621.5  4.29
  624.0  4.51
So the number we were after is 4.29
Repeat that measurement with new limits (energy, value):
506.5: 4.14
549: 3.16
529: 2.64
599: 4.48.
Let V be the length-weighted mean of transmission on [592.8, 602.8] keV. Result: 4.54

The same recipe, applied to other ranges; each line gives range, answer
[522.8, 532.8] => 2.66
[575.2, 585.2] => 4.77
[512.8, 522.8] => 3.83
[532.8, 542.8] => 2.17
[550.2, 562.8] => 4.6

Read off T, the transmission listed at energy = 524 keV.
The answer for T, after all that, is 2.5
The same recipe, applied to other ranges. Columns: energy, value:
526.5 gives 2.61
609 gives 4.39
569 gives 4.7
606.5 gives 4.6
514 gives 4.3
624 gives 4.51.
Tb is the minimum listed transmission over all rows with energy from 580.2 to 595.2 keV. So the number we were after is 4.49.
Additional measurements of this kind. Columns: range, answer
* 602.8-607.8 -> 4.39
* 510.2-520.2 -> 3.81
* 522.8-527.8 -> 2.5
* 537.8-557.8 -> 2.05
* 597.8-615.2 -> 4.29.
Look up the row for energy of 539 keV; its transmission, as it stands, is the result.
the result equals 2.05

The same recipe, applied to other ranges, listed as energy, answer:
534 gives 2.46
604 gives 4.39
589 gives 4.67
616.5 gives 4.23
